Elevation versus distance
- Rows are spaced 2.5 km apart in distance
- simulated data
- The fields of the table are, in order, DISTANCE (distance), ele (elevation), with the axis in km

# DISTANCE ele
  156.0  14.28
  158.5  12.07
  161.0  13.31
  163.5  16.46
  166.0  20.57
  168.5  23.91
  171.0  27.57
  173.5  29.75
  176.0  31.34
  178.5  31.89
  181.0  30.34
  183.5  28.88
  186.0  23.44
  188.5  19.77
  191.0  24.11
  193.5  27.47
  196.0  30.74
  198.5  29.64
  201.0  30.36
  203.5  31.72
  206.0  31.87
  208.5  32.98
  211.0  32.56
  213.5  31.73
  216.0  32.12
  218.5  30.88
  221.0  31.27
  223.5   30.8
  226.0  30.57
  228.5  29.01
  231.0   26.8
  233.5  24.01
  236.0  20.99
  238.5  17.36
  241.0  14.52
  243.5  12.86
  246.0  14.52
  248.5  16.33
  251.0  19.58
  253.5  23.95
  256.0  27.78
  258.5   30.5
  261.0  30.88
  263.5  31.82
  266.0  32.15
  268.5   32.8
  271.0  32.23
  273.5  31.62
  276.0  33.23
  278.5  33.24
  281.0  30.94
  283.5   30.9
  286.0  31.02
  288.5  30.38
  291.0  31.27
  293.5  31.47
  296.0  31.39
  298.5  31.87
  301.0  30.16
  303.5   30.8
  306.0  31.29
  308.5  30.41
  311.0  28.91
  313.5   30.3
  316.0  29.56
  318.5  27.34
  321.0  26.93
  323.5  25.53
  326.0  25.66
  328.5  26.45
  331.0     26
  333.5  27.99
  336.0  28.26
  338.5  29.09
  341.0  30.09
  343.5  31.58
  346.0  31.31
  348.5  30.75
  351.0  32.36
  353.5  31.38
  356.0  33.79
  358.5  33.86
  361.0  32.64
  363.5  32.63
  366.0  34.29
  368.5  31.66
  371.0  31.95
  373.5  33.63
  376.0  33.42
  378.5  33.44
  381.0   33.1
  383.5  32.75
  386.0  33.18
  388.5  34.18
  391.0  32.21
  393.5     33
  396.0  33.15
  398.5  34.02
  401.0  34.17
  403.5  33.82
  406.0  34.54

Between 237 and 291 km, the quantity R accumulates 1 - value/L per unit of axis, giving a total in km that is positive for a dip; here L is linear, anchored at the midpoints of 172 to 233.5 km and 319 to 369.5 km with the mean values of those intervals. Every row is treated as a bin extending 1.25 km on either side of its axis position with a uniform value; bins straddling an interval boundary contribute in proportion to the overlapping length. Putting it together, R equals 5.5 km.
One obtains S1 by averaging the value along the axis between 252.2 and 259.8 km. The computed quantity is 27.4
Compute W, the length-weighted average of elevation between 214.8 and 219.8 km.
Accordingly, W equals 31.5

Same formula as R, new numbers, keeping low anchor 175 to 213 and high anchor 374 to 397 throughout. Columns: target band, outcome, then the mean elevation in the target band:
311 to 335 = 3.4 km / 27.4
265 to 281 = -0.8 km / 32.4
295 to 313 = 0.5 km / 30.7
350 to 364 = -0.1 km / 32.8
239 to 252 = 6.3 km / 15.6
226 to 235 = 0.9 km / 27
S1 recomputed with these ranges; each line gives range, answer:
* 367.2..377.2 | 32.7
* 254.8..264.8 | 30.3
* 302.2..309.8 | 30.8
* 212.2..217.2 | 31.9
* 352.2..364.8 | 32.9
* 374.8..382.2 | 33.3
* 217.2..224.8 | 31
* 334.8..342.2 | 29.1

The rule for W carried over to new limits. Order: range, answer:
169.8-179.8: 30.2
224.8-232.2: 28.8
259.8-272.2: 32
